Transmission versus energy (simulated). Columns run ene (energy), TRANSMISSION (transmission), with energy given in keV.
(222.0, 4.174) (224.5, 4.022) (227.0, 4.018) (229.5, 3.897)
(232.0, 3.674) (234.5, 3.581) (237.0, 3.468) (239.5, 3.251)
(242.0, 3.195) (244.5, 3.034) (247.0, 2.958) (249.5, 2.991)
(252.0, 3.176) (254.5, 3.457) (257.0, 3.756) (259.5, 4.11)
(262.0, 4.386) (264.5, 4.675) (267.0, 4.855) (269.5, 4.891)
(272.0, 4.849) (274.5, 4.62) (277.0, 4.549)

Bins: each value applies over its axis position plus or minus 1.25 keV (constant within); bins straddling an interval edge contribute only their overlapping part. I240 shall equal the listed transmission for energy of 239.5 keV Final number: 3.251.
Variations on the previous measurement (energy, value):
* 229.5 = 3.897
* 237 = 3.468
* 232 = 3.674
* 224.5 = 4.022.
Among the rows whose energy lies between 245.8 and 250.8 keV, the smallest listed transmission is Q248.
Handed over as 2.958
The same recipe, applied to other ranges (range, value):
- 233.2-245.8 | 3.034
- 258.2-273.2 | 4.11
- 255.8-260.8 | 3.756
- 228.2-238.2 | 3.468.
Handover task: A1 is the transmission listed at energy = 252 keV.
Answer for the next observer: 3.176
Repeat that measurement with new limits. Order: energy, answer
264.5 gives 4.675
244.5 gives 3.034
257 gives 3.756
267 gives 4.855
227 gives 4.018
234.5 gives 3.581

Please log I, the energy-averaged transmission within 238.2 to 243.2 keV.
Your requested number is 3.23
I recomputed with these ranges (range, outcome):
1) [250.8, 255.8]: 3.32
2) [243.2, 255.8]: 3.13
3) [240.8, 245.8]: 3.11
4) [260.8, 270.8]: 4.7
